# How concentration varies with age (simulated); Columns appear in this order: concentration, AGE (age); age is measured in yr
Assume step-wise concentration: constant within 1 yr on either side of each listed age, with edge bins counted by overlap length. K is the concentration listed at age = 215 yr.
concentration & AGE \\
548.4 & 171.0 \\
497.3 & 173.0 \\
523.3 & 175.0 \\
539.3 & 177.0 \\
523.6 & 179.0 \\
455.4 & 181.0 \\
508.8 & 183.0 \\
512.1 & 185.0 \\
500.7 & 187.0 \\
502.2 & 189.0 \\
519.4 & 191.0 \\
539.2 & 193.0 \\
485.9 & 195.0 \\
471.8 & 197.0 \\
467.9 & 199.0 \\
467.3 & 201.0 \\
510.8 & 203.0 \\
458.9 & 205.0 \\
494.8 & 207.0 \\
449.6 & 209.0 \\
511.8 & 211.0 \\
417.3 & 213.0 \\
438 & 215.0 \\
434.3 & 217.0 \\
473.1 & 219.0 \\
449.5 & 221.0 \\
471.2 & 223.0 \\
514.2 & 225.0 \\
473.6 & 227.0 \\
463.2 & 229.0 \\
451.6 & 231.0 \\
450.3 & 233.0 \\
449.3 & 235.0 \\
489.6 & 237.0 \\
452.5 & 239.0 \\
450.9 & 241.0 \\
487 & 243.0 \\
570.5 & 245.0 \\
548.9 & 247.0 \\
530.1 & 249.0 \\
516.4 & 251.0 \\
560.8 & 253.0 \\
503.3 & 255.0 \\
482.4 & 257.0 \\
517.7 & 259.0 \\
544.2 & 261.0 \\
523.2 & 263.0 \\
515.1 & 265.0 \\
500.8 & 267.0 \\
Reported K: 438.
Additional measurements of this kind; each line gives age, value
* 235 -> 449.3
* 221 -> 449.5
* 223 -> 471.2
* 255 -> 503.3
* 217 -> 434.3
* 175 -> 523.3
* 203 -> 510.8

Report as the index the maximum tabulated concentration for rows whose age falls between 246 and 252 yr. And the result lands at 548.9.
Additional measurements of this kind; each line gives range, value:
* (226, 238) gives 489.6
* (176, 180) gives 539.3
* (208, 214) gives 511.8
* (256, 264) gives 544.2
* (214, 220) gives 473.1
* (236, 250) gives 570.5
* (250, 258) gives 560.8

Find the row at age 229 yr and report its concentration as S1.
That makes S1 463.2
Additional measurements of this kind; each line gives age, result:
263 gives 523.2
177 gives 539.3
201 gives 467.3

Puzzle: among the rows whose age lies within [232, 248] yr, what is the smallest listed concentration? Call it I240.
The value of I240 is 449.3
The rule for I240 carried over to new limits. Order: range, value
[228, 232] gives 451.6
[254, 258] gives 482.4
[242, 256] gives 487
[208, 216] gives 417.3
